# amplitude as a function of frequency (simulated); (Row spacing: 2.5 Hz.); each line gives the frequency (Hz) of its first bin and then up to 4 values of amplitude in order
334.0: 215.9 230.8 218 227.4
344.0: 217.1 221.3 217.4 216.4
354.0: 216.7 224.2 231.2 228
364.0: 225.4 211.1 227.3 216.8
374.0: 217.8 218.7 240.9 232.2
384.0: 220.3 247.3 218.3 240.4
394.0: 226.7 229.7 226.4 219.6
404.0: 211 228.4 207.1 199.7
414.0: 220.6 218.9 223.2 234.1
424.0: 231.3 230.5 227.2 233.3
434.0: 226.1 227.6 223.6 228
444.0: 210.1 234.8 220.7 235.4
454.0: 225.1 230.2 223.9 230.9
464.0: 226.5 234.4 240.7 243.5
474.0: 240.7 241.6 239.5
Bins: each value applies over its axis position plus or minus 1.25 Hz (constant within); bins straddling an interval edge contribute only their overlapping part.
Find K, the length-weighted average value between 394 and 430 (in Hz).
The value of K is 222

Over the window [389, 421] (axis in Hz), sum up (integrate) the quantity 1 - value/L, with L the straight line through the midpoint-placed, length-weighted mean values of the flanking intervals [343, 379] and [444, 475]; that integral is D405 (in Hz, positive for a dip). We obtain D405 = 0.65 Hz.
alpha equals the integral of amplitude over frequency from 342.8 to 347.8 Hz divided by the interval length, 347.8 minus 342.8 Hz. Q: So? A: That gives 219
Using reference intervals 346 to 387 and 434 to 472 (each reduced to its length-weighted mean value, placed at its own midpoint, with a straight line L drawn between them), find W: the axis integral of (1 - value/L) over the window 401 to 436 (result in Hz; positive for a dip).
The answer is 0.7 Hz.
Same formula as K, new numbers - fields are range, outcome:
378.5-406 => 228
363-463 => 225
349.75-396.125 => 226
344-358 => 219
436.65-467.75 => 227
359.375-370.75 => 223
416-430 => 228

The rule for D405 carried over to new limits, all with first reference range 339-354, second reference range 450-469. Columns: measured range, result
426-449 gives 0.2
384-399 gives -0.5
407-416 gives 0.6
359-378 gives 0.0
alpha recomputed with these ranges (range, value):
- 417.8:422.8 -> 229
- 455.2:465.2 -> 228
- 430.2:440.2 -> 228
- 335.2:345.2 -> 223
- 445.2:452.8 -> 230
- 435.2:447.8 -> 225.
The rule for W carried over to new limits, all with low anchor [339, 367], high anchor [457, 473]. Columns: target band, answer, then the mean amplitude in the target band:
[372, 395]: -0.41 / 229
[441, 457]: 0.38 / 226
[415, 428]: 0.07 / 227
